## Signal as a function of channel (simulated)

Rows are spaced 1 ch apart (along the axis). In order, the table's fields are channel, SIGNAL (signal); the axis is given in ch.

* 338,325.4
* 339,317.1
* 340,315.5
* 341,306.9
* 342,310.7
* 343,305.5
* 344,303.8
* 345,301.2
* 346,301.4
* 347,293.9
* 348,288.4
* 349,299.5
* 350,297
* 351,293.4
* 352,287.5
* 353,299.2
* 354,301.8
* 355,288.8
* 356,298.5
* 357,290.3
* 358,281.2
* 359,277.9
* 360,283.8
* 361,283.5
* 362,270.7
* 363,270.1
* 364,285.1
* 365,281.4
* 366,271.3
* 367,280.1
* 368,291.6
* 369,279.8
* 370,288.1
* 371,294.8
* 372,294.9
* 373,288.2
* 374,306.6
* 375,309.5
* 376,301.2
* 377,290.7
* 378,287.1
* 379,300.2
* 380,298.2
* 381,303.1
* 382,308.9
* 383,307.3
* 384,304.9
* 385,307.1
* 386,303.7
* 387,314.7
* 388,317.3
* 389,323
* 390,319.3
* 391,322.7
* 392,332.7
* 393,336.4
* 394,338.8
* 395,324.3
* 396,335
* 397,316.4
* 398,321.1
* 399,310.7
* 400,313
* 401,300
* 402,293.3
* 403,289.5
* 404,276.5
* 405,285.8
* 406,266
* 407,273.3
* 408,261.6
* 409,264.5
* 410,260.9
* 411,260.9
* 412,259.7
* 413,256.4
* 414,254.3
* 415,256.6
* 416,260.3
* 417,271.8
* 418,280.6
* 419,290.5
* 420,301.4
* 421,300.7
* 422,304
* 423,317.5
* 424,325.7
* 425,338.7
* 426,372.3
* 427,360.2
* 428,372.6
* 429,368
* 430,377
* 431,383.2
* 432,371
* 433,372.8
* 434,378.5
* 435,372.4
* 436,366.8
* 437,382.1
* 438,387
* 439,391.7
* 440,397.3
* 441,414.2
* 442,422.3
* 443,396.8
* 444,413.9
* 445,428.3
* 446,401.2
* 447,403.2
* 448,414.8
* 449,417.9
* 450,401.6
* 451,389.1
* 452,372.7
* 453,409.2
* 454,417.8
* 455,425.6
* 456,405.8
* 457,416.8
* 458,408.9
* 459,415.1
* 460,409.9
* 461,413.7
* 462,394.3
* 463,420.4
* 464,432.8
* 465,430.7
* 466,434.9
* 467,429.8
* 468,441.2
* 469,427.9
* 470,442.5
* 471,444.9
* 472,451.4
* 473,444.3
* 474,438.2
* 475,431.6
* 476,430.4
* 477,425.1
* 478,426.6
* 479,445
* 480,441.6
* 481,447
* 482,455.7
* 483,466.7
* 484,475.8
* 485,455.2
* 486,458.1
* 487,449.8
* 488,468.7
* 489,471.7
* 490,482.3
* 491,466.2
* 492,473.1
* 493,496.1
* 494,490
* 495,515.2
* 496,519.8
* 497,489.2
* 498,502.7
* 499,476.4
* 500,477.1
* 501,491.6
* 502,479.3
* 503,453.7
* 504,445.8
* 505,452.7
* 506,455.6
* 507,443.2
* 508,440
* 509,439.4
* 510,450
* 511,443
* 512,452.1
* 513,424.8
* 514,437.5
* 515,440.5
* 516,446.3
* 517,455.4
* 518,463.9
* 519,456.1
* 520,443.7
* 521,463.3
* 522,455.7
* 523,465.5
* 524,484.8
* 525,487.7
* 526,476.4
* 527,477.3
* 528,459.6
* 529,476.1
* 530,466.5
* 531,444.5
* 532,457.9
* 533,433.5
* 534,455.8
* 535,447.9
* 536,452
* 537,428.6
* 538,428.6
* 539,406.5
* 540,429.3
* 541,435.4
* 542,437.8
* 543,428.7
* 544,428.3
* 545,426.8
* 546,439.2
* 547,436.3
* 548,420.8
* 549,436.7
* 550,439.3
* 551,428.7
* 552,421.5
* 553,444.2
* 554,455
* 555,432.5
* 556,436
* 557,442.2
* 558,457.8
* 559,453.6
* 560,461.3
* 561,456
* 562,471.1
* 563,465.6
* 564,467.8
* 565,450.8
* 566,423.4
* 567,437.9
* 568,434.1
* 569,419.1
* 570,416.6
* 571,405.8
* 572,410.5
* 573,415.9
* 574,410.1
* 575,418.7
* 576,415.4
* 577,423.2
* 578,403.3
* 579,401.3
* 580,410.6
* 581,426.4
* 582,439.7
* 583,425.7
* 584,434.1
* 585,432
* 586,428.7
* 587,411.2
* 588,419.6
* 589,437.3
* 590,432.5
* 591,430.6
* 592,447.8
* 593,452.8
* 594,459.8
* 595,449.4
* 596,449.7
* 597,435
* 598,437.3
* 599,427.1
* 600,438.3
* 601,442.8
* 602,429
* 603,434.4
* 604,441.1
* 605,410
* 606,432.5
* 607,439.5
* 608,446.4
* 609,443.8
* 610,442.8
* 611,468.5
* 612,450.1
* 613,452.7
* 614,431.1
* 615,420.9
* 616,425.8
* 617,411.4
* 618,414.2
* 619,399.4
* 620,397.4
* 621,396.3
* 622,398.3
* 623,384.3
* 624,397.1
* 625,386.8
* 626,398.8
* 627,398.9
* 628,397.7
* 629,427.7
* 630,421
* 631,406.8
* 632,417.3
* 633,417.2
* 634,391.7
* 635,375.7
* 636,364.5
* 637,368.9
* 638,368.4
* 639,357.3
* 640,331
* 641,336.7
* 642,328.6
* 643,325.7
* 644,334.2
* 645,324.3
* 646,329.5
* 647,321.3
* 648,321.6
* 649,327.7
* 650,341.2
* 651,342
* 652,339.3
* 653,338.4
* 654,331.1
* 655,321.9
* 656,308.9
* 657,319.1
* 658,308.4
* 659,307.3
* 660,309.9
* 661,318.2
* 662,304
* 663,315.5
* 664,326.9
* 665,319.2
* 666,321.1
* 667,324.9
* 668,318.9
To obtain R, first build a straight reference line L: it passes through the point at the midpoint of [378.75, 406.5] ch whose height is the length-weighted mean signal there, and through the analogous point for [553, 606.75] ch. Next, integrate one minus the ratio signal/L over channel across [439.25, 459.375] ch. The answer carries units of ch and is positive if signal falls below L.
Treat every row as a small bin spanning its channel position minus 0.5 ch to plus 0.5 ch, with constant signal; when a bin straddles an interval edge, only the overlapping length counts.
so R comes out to -3.5 ch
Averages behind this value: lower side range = 310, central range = 408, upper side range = 434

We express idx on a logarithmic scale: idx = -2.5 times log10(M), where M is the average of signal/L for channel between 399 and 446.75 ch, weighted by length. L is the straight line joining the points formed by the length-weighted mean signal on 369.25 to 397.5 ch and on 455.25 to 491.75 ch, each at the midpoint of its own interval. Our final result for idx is 0.12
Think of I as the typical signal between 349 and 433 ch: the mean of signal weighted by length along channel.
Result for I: 301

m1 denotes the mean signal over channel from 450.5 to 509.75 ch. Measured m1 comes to 447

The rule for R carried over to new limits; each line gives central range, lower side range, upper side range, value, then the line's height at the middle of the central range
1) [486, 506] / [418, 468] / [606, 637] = -4.22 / 395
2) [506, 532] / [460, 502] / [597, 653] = -0.98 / 439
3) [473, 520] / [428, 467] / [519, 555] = -3.69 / 426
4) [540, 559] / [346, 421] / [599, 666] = -4.68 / 350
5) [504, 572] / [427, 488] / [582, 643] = -4.85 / 416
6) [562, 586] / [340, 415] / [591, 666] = -3.99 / 366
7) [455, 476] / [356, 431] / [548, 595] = -4.31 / 354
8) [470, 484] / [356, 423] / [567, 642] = -4.07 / 343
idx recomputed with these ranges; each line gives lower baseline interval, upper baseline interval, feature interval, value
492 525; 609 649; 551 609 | -0.039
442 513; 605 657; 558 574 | -0.079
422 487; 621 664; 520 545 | -0.167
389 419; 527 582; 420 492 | -0.197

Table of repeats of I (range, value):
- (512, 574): 444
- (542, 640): 425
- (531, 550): 435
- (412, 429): 305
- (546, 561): 441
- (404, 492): 385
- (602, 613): 441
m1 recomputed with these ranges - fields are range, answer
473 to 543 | 457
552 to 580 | 434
